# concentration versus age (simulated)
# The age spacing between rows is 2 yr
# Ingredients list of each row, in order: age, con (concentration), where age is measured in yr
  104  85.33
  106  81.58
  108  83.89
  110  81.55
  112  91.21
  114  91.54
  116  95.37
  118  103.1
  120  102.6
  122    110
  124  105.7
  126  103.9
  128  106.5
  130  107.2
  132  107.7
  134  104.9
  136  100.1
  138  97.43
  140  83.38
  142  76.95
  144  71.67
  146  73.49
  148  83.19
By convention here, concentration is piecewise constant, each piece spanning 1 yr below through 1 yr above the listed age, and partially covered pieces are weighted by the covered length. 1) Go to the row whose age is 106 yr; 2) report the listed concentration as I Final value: 81.58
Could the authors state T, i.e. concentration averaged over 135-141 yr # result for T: 93.6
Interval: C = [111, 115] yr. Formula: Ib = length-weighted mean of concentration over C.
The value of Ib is 91.4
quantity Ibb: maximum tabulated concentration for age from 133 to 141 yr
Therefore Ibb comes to 104.9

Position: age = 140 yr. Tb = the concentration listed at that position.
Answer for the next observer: 83.38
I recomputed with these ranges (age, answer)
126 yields 103.9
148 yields 83.19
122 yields 110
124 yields 105.7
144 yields 71.67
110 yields 81.55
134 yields 104.9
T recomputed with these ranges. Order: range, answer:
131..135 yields 106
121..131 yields 107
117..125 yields 105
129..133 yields 107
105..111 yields 82.3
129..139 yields 103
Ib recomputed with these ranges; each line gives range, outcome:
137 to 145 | 82.4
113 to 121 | 98.2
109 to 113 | 86.4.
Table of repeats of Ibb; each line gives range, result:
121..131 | 110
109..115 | 91.54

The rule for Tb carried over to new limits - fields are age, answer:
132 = 107.7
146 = 73.49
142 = 76.95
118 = 103.1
